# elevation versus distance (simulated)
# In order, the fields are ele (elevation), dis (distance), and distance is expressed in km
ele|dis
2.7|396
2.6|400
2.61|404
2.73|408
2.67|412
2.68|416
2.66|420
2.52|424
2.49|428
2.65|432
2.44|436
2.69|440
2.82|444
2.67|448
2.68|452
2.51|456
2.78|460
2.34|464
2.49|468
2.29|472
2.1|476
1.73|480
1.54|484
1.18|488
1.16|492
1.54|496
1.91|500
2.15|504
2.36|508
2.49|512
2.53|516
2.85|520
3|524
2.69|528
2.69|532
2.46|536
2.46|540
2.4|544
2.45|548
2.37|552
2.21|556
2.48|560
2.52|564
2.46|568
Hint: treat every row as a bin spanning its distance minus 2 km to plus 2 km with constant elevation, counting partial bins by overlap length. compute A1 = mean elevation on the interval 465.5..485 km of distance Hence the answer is 2.06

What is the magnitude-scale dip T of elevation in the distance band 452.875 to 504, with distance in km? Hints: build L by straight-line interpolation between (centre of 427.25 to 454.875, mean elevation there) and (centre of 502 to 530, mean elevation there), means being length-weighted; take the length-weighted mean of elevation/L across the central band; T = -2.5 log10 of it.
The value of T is 0.30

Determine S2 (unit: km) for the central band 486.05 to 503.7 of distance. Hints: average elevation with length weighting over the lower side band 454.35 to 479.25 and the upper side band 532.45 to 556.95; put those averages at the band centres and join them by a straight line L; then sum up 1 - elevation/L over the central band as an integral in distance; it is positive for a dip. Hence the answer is 6.5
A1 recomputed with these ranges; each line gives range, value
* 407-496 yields 2.33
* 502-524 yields 2.52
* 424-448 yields 2.61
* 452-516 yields 2.07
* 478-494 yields 1.4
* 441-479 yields 2.5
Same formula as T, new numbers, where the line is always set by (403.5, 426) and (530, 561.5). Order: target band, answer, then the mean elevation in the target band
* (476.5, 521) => 0.28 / 1.93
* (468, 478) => 0.14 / 2.25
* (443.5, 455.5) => -0.04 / 2.68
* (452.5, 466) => 0.01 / 2.56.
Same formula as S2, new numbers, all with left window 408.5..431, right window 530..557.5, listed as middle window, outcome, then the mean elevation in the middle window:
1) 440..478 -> 0.46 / 2.53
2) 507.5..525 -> -1.23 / 2.65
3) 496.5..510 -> 2.28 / 2.07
